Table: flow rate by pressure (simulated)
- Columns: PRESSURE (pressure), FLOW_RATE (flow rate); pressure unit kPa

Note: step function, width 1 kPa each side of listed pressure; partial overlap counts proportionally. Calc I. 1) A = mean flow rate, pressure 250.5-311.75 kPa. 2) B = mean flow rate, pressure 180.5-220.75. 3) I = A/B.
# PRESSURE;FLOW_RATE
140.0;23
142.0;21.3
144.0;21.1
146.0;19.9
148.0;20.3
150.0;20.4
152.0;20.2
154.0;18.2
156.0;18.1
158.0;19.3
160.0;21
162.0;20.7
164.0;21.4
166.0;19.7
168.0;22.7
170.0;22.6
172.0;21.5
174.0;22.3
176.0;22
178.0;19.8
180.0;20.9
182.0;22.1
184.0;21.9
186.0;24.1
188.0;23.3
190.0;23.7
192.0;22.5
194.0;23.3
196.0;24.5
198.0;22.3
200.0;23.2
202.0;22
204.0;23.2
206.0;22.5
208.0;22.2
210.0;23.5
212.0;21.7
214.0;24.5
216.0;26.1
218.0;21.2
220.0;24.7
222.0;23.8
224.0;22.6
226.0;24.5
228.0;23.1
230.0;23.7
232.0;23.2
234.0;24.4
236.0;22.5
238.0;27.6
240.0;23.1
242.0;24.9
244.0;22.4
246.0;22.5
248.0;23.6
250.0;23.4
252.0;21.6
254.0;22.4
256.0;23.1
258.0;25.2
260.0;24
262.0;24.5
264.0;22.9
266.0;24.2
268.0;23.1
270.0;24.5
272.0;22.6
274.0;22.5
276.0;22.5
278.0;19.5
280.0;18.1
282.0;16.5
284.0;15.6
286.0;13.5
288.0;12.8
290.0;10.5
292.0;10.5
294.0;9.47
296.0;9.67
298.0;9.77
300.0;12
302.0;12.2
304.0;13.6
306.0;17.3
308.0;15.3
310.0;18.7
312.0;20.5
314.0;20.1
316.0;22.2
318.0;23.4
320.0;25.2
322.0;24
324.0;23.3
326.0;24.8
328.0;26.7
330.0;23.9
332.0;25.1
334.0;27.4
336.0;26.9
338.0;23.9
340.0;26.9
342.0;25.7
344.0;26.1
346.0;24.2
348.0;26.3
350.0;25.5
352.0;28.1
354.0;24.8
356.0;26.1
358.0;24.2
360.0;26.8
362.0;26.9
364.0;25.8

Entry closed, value 0.78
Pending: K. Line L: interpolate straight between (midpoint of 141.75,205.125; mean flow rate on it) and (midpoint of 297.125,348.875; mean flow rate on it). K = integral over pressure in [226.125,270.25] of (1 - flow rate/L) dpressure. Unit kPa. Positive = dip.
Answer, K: -4.0 kPa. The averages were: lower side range 21.6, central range 23.6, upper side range 21.8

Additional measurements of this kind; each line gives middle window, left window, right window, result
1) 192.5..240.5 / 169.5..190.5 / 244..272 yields -1.5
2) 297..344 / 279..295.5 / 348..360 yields -3.6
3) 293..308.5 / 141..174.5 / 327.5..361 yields 7.7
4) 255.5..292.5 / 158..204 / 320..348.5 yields 6.4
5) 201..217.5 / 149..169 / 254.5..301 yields -3.3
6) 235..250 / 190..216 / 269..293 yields -2.6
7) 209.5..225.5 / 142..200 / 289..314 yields -4.2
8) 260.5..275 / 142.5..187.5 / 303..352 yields -0.7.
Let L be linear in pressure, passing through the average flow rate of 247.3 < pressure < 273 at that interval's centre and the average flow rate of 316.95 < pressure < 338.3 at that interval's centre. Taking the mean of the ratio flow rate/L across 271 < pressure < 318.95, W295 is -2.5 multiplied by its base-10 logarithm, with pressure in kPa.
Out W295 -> 0.44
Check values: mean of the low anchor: 23.5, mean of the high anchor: 25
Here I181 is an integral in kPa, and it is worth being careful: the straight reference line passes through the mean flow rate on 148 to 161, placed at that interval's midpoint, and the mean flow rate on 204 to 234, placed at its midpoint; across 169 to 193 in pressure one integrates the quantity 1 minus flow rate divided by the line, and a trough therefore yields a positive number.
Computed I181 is -1.2 kPa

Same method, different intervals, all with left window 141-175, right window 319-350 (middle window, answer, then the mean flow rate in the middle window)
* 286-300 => 7.8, 10.8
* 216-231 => -0.8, 23.6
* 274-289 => 4.2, 17.3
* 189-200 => -0.8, 23.3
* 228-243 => -0.9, 24.1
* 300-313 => 4.6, 15.9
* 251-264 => -0.1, 23.4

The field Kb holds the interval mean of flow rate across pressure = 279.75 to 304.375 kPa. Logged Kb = 12.4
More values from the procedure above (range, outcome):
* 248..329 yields 19.3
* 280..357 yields 20.2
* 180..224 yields 23.1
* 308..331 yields 22.6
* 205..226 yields 23.3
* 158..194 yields 21.9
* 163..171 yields 21.6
